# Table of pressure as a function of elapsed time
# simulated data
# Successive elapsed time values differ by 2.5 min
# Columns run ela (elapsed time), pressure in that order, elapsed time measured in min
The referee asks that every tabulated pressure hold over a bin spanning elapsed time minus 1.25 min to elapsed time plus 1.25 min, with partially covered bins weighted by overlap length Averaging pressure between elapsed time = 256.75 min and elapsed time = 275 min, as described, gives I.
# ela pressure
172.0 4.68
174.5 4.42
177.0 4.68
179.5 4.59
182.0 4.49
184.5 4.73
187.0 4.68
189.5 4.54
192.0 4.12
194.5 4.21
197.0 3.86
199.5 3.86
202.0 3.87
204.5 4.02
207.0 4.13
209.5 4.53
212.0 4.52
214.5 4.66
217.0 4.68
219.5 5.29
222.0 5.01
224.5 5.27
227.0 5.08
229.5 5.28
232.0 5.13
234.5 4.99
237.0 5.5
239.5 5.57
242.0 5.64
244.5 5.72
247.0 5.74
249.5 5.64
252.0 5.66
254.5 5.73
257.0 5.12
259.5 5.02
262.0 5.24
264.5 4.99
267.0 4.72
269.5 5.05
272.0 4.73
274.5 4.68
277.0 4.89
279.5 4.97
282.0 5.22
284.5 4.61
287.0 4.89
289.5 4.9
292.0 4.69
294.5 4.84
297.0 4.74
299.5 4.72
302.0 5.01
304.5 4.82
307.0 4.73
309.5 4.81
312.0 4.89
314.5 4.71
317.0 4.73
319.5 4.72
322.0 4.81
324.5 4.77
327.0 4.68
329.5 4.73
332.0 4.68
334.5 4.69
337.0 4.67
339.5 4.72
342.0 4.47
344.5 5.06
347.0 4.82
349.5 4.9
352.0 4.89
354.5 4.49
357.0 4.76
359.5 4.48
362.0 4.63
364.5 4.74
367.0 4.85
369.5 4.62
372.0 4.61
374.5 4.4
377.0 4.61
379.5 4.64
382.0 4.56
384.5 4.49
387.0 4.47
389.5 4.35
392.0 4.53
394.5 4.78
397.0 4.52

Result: 4.94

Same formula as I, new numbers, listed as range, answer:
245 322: 4.98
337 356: 4.76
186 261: 4.9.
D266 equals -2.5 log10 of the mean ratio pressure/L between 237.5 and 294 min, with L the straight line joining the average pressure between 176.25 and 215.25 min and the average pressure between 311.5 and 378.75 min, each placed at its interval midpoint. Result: -0.15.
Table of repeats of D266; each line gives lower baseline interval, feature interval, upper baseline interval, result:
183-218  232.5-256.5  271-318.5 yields -0.22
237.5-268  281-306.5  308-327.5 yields 0.04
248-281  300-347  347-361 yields 0.02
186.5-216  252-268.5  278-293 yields -0.11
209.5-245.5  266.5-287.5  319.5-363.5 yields 0.02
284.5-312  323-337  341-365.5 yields 0.01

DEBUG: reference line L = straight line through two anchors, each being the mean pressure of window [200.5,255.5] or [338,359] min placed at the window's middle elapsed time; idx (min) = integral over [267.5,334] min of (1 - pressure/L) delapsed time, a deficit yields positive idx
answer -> 0.97 min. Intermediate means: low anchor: 5.07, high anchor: 4.75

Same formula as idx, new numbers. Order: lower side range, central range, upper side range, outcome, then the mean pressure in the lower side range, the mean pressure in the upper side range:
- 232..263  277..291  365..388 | 0.8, 5.45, 4.59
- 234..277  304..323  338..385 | 0.7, 5.27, 4.67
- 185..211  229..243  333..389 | -3.4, 4.2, 4.66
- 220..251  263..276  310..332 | 0.7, 5.38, 4.75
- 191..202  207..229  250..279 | -2.6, 3.99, 5.09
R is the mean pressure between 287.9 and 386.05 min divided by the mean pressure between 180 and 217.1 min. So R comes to 1.1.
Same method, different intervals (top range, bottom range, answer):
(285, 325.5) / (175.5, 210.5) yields 1.11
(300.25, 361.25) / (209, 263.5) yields 0.91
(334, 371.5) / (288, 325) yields 0.98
